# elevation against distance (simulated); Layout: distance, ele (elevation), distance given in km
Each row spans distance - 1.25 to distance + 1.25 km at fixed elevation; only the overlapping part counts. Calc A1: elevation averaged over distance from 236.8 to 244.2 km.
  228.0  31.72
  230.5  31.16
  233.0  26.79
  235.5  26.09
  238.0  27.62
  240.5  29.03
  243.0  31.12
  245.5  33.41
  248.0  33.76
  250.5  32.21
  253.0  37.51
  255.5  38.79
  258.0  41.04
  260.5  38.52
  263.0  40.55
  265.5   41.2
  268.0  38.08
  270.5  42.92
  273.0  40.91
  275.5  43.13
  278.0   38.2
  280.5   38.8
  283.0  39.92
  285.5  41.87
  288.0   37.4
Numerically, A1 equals 29.3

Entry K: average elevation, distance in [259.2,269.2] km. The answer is 39.6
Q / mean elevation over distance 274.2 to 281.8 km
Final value 40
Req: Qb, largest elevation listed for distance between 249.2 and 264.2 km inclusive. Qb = 41.04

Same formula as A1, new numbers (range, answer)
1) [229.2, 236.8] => 28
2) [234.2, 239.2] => 26.8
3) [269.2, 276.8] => 42.3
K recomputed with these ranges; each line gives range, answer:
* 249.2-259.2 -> 37.4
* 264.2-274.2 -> 40.8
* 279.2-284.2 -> 39.3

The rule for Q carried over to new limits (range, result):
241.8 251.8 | 32.7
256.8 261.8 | 39.8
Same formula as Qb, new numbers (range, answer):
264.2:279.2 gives 43.13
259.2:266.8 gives 41.2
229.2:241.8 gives 31.16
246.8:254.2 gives 37.51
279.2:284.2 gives 39.92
